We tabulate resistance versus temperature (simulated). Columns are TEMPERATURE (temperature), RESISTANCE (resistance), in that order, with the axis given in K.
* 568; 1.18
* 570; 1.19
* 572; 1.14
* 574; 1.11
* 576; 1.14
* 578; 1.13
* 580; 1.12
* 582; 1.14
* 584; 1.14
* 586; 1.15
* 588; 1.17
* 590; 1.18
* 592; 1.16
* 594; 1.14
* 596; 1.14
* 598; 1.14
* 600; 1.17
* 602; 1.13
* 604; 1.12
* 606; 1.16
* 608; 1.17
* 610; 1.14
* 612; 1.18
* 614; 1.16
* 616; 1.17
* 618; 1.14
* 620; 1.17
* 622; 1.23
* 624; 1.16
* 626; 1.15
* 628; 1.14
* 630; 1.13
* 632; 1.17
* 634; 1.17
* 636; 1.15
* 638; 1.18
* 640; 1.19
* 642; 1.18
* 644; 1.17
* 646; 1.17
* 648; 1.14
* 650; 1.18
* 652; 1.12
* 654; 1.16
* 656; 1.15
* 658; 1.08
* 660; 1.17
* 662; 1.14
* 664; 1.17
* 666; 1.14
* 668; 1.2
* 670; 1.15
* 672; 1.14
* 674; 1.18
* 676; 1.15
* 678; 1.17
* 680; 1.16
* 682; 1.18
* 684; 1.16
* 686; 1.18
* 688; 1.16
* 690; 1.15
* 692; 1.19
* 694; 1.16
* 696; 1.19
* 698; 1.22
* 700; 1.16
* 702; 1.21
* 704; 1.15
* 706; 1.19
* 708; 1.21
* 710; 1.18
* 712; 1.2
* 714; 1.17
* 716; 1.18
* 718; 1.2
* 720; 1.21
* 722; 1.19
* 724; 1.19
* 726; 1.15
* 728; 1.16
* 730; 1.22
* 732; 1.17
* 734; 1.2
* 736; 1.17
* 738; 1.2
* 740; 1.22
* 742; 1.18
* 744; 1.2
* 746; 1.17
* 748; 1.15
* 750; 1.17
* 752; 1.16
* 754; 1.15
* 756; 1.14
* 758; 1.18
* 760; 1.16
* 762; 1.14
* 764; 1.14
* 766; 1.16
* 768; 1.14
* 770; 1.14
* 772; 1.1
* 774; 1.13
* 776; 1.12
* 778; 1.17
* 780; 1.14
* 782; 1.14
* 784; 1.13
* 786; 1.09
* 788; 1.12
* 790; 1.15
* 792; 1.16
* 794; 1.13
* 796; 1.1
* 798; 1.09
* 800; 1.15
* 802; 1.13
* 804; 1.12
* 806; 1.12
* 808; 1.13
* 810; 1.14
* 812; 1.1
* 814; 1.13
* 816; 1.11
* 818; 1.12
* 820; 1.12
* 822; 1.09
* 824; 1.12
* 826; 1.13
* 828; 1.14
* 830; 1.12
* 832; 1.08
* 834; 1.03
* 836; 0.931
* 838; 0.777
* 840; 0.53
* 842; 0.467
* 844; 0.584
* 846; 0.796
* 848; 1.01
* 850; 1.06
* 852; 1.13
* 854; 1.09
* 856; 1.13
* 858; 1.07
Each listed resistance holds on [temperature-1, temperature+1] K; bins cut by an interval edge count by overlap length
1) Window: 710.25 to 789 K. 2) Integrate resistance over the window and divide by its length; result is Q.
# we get 1.16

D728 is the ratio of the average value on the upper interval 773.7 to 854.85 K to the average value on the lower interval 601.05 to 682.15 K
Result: 0.91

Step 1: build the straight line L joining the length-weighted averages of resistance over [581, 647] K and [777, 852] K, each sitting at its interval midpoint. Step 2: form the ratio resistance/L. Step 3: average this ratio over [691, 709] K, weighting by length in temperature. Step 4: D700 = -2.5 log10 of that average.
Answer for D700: -0.072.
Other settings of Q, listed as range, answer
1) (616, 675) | 1.16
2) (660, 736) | 1.18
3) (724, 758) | 1.18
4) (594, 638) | 1.16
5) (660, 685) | 1.16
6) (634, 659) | 1.16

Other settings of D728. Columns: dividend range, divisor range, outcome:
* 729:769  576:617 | 1.02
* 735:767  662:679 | 1.01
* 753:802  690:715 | 0.96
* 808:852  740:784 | 0.86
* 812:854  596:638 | 0.85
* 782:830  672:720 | 0.95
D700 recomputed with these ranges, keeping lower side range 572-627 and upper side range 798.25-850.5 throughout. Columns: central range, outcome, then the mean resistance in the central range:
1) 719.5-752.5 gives -0.113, 1.18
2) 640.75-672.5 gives -0.037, 1.15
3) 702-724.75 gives -0.105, 1.19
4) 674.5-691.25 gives -0.063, 1.16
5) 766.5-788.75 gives -0.091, 1.13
